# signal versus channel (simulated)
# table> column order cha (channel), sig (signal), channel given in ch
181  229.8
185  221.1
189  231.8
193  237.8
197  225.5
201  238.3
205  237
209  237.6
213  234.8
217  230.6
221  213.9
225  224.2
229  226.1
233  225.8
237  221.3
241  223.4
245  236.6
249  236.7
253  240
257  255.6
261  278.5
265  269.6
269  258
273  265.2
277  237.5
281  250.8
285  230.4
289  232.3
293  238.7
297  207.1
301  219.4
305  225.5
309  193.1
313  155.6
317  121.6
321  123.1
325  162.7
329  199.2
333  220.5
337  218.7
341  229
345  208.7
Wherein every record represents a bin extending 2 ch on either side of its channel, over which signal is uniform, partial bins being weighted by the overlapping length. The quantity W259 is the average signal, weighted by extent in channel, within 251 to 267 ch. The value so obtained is 261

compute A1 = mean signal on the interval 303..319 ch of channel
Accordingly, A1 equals 174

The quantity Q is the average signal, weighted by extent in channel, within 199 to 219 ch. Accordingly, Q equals 236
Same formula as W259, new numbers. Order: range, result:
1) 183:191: 226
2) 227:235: 226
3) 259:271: 269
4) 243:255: 238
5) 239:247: 230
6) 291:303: 222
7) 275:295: 238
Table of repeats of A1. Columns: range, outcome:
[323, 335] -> 194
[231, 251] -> 229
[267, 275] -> 262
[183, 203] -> 231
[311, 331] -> 152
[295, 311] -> 211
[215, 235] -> 224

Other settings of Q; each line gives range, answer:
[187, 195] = 235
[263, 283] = 256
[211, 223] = 226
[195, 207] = 234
